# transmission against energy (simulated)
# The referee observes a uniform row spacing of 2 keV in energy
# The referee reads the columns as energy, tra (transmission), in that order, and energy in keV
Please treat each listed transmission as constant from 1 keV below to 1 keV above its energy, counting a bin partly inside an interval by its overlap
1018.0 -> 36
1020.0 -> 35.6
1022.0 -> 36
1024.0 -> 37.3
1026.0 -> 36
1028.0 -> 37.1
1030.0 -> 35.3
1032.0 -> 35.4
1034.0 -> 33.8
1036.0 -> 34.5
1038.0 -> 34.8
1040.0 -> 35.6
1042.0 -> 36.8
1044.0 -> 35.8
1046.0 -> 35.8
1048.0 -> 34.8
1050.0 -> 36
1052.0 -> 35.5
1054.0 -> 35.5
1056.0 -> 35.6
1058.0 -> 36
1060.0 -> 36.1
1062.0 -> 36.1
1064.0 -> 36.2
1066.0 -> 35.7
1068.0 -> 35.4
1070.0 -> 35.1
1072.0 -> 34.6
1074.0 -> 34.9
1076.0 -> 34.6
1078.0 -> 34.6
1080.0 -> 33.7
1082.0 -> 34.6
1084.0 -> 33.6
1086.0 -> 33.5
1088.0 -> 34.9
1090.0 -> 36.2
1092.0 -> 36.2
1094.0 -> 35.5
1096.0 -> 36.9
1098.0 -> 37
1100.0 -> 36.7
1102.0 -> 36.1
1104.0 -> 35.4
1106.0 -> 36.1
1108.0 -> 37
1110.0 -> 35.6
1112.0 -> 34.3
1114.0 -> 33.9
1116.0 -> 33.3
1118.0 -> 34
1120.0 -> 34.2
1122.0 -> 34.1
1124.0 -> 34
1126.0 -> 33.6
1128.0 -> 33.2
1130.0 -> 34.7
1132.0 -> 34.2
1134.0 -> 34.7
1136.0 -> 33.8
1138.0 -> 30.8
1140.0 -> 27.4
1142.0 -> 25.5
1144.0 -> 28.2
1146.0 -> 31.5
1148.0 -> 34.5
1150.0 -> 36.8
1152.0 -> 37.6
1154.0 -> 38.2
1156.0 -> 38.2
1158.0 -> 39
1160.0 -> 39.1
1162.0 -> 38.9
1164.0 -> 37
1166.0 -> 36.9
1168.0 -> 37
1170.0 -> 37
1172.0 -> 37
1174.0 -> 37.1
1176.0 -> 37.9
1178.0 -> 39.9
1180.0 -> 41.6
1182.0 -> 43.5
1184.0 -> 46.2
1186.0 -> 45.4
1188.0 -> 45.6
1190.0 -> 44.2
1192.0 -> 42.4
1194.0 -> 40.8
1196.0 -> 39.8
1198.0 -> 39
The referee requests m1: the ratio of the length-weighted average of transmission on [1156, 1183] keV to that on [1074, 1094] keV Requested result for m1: 1.1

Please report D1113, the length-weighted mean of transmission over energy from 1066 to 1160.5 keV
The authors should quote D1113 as 34.6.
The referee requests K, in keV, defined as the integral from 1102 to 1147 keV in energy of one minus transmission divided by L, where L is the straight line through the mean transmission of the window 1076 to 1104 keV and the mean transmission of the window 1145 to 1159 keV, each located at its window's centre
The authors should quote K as 3.4 keV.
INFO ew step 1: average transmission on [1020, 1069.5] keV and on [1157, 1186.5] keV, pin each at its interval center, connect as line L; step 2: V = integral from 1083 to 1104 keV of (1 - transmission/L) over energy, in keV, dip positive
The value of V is 0.9 keV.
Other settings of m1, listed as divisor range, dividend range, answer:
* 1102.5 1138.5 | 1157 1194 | 1.17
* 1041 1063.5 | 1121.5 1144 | 0.90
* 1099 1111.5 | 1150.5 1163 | 1.07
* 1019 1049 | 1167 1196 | 1.15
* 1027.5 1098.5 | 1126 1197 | 1.05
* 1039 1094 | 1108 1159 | 0.96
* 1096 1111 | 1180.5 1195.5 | 1.21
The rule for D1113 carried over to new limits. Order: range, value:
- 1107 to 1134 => 34.3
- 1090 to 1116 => 35.8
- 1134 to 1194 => 37.5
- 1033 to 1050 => 35.3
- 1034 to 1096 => 35.3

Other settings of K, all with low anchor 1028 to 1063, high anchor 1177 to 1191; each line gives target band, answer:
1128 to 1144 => 3.7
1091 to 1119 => 2.5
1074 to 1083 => 0.7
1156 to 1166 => 1.0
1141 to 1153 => 2.7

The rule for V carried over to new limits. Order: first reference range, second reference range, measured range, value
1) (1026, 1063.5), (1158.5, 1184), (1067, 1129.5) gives 3.47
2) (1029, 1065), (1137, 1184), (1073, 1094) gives 0.63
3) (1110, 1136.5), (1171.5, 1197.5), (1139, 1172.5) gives 2.57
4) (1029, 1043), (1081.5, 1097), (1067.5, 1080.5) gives 0.18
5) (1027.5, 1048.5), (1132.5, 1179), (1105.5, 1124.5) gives 0.41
